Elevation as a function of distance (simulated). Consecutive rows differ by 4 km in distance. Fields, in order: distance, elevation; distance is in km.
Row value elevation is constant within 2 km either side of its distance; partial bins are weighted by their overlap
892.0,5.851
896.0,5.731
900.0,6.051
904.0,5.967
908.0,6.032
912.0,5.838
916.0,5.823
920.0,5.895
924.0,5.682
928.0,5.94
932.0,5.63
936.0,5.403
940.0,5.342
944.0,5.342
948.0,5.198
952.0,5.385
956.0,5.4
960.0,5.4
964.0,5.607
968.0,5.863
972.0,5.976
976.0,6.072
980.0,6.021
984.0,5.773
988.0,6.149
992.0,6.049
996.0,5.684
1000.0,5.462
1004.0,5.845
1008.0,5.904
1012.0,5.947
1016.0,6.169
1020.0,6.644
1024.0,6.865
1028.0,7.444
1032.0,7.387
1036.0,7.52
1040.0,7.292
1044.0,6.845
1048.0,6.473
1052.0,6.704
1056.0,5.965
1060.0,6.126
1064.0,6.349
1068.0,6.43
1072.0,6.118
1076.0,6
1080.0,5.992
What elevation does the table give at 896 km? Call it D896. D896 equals 5.731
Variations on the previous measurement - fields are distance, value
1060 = 6.126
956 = 5.4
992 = 6.049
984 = 5.773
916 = 5.823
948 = 5.198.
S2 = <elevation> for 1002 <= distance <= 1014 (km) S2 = 5.9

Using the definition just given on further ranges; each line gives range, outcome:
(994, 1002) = 5.57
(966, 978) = 5.97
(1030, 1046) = 7.26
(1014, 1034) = 6.9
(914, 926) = 5.8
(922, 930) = 5.81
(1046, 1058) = 6.38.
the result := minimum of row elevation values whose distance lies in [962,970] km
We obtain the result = 5.607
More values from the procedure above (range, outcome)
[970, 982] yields 5.976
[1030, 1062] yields 5.965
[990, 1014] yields 5.462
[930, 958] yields 5.198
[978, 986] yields 5.773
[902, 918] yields 5.823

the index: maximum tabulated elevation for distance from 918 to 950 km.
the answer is 5.94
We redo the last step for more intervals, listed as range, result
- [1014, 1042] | 7.52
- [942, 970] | 5.863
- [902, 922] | 6.032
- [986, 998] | 6.149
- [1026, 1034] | 7.444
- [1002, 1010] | 5.904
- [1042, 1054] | 6.845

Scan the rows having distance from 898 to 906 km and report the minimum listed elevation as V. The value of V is 5.967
